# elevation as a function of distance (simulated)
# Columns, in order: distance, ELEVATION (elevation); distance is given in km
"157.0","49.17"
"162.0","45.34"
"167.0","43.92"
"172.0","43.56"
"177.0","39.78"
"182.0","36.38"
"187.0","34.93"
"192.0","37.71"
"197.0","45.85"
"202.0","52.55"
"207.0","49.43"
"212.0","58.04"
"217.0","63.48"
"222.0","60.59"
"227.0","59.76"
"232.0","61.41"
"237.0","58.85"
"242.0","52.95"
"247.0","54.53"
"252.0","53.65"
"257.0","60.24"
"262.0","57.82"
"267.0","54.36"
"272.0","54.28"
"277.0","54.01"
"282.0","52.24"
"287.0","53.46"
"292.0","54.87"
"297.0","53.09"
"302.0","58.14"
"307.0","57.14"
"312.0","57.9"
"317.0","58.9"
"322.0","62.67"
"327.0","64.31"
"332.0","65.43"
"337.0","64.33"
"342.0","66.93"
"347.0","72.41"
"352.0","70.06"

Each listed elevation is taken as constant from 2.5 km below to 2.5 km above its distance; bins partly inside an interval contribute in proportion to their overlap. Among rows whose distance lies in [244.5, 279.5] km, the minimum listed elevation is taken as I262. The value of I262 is 53.65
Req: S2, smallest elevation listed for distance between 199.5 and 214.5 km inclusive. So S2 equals 49.43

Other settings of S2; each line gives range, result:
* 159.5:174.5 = 43.56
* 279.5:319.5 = 52.24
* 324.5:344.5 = 64.31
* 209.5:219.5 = 58.04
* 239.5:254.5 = 52.95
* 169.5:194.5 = 34.93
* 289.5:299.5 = 53.09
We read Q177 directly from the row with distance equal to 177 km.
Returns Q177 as 39.78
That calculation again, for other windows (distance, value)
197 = 45.85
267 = 54.36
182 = 36.38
